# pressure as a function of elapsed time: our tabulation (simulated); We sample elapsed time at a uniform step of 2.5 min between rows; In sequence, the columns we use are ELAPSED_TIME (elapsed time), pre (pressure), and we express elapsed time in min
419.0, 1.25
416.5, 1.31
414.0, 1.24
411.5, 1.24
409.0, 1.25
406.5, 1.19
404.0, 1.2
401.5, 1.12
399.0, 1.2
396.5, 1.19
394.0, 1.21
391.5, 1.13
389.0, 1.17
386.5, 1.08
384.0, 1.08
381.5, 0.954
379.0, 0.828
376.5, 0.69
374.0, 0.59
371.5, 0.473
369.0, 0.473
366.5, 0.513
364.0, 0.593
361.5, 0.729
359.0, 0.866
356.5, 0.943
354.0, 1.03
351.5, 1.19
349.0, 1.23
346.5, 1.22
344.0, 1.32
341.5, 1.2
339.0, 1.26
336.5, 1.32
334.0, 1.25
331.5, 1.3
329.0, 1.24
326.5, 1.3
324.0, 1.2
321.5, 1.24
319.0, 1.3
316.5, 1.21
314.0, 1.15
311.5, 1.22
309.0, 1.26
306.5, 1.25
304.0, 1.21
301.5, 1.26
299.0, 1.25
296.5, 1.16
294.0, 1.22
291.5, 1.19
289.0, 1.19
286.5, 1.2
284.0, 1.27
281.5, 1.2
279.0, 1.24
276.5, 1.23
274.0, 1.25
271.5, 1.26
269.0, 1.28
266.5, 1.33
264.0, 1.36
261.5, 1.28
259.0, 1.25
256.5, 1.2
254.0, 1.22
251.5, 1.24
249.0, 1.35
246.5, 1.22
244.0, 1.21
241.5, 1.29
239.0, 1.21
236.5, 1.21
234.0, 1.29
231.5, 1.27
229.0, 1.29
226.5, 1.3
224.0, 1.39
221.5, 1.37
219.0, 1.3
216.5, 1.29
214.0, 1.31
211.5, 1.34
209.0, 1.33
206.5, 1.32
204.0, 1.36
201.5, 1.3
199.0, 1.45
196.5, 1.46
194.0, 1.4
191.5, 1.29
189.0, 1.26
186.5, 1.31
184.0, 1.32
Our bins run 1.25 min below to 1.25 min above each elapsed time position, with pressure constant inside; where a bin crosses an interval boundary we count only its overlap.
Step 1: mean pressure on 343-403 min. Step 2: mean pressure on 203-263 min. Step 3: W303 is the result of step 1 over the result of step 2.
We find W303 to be 0.74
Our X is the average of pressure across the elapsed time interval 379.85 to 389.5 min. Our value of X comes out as 1.05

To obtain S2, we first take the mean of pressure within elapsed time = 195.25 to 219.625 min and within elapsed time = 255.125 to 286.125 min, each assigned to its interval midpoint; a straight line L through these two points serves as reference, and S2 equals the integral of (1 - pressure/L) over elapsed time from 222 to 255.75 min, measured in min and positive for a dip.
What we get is 0.9 min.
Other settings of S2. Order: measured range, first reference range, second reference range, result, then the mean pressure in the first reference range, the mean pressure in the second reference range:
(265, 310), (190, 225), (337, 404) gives -2.6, 1.35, 0.981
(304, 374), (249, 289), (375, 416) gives 6.0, 1.26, 1.11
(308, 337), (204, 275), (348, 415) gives -3.8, 1.29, 0.976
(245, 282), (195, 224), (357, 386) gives -3.9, 1.35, 0.724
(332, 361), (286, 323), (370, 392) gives -3.5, 1.22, 0.875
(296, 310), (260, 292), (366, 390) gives -1.3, 1.25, 0.79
